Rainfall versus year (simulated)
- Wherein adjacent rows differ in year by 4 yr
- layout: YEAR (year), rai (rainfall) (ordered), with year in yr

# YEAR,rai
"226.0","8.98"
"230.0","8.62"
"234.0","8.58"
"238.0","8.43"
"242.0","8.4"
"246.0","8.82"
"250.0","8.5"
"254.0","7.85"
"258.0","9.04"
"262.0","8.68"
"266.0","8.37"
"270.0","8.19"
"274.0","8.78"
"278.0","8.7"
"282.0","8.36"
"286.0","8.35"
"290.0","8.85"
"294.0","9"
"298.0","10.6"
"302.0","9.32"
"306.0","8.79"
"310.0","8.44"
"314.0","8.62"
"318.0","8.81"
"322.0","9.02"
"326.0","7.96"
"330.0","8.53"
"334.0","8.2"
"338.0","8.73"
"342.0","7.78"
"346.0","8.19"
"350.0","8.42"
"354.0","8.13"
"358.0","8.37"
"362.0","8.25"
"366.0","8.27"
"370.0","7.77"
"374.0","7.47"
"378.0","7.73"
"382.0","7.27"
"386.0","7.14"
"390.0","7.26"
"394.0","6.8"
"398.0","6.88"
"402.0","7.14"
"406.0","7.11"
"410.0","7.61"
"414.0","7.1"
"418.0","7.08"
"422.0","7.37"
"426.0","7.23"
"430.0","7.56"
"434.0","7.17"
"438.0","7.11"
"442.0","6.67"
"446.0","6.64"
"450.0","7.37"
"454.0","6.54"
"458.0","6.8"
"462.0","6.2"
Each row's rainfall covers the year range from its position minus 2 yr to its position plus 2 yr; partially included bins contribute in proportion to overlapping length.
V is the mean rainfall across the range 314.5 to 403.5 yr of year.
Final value 7.93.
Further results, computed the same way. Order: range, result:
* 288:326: 8.99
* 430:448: 6.97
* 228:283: 8.53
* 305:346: 8.47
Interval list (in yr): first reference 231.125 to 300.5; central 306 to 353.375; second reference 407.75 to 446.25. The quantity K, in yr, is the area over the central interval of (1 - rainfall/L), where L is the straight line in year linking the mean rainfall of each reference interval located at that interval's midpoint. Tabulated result -2.0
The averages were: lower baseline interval 8.68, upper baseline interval 7.18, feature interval 8.43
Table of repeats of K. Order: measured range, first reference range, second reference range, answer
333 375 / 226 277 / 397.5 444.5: -2.4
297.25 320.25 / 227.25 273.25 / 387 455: -2.8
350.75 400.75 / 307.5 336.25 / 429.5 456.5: 1.4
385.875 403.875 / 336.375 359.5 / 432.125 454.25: 1.4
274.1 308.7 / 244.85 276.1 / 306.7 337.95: -1.8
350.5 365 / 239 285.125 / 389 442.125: -1.1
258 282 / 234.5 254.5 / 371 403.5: -1.0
